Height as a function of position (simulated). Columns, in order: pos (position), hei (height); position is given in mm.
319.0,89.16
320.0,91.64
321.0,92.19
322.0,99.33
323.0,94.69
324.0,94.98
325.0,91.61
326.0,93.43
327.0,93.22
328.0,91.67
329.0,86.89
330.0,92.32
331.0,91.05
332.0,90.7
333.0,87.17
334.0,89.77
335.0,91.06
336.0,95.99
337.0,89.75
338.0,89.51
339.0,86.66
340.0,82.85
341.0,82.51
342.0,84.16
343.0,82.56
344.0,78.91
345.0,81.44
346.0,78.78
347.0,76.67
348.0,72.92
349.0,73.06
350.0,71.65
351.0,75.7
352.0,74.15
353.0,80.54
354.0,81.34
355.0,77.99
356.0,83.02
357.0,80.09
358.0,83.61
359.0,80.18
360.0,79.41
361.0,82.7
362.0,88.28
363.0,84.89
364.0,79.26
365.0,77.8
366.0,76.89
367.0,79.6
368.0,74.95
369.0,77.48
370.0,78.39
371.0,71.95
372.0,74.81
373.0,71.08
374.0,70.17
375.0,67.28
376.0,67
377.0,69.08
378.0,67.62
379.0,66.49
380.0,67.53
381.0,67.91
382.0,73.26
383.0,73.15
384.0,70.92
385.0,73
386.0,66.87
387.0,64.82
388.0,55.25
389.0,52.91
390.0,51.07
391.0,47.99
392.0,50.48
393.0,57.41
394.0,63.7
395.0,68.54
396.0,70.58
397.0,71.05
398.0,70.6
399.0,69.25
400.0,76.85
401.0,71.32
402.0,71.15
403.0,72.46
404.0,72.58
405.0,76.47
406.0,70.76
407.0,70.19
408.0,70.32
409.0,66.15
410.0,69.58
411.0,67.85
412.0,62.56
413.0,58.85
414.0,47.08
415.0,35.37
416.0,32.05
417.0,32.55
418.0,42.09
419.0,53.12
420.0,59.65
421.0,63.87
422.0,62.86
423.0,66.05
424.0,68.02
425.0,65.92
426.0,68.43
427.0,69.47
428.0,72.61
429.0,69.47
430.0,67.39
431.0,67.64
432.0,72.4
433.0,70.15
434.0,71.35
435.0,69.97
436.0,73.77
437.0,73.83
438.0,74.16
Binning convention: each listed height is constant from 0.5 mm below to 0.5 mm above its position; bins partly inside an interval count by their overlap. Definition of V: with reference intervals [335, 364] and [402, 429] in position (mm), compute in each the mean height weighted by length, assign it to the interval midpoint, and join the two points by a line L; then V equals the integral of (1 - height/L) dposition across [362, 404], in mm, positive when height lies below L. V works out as 1.26 mm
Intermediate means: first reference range 81.5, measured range 69.4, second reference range 61.7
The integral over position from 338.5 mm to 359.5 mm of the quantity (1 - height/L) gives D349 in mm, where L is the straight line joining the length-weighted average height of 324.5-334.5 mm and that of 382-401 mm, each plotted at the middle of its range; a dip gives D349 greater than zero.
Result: 0.8 mm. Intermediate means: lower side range 90.8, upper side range 64.6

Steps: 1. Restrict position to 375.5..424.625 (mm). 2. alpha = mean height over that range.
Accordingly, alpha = 63.2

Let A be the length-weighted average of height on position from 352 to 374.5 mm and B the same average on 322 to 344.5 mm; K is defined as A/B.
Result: 0.9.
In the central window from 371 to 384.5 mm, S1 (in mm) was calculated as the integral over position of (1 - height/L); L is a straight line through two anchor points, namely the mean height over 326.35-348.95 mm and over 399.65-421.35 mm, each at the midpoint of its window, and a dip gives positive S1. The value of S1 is 0.4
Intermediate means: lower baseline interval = 86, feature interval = 69.8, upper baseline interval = 60.9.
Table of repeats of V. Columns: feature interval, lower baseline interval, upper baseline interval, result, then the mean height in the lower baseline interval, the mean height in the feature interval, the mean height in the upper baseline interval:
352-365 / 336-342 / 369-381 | -0.58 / 86.9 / 81.3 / 70.3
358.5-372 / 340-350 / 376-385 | -1.04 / 78.8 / 79.2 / 69.6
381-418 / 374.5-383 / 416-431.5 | 1.23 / 68.6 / 63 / 61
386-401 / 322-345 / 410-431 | 1.19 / 89.2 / 62.6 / 58.8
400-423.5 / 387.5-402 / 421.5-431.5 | 1.58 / 62.9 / 61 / 67.8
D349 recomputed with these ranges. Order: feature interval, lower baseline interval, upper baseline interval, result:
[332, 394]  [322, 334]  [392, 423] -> 3.02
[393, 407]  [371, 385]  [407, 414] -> -0.88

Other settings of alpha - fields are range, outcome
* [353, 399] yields 71.4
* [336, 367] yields 80.8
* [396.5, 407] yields 72.2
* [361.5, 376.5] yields 76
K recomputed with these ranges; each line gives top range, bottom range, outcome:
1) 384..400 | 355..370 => 0.78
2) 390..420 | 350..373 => 0.78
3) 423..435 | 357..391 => 0.96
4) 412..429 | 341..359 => 0.72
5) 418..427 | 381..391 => 0.98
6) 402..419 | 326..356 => 0.71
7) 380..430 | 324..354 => 0.75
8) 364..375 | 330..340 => 0.84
